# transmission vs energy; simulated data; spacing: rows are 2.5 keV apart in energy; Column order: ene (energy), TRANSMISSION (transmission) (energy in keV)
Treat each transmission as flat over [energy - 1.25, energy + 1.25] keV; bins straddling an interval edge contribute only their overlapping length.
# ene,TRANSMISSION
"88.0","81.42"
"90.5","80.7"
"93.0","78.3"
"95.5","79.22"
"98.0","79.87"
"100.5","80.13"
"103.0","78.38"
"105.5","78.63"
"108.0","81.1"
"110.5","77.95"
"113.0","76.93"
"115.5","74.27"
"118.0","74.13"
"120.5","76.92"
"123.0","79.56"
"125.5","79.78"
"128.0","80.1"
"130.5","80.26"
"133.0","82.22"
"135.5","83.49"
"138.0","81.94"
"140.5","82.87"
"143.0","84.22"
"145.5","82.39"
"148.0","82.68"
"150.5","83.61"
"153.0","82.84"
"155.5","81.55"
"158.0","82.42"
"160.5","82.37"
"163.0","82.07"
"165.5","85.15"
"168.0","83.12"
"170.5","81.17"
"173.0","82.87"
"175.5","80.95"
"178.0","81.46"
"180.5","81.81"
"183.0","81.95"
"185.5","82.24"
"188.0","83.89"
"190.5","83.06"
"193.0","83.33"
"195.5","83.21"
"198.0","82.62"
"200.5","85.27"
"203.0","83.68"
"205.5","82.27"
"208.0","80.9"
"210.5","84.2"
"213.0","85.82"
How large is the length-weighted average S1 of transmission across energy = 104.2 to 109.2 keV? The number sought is 79.8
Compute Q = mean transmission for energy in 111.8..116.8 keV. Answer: 75.6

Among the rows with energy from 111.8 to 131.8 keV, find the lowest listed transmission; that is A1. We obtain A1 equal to 74.13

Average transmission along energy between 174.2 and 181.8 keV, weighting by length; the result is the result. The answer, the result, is 81.4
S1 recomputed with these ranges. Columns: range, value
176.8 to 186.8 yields 81.9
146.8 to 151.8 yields 83.1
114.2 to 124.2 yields 76.2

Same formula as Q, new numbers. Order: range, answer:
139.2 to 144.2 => 83.5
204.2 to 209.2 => 81.6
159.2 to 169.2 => 83.2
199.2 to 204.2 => 84.5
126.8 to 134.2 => 80.9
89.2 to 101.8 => 79.6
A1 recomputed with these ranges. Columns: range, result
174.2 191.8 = 80.95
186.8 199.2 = 82.62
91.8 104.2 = 78.3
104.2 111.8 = 77.95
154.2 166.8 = 81.55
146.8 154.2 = 82.68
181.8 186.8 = 81.95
